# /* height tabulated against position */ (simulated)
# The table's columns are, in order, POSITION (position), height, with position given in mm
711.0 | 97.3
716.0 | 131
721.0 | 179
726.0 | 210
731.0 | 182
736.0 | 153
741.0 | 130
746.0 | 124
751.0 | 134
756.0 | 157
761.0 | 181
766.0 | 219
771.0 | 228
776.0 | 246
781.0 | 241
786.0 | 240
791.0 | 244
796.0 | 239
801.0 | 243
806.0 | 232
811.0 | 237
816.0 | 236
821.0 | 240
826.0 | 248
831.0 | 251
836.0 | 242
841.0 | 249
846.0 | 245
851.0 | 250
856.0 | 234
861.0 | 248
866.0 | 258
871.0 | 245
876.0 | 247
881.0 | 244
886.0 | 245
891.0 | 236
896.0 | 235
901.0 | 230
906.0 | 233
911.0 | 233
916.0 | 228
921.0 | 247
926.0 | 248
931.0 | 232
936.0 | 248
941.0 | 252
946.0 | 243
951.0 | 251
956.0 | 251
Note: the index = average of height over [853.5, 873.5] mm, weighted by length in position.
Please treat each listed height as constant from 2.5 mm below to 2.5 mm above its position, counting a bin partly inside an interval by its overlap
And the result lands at 246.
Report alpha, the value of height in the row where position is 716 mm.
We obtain 131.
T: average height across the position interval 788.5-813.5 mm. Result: 239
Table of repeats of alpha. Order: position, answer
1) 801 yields 243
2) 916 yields 228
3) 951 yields 251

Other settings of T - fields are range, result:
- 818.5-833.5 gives 246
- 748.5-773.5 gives 184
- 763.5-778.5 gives 231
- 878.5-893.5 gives 242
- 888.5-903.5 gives 234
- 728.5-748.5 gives 147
